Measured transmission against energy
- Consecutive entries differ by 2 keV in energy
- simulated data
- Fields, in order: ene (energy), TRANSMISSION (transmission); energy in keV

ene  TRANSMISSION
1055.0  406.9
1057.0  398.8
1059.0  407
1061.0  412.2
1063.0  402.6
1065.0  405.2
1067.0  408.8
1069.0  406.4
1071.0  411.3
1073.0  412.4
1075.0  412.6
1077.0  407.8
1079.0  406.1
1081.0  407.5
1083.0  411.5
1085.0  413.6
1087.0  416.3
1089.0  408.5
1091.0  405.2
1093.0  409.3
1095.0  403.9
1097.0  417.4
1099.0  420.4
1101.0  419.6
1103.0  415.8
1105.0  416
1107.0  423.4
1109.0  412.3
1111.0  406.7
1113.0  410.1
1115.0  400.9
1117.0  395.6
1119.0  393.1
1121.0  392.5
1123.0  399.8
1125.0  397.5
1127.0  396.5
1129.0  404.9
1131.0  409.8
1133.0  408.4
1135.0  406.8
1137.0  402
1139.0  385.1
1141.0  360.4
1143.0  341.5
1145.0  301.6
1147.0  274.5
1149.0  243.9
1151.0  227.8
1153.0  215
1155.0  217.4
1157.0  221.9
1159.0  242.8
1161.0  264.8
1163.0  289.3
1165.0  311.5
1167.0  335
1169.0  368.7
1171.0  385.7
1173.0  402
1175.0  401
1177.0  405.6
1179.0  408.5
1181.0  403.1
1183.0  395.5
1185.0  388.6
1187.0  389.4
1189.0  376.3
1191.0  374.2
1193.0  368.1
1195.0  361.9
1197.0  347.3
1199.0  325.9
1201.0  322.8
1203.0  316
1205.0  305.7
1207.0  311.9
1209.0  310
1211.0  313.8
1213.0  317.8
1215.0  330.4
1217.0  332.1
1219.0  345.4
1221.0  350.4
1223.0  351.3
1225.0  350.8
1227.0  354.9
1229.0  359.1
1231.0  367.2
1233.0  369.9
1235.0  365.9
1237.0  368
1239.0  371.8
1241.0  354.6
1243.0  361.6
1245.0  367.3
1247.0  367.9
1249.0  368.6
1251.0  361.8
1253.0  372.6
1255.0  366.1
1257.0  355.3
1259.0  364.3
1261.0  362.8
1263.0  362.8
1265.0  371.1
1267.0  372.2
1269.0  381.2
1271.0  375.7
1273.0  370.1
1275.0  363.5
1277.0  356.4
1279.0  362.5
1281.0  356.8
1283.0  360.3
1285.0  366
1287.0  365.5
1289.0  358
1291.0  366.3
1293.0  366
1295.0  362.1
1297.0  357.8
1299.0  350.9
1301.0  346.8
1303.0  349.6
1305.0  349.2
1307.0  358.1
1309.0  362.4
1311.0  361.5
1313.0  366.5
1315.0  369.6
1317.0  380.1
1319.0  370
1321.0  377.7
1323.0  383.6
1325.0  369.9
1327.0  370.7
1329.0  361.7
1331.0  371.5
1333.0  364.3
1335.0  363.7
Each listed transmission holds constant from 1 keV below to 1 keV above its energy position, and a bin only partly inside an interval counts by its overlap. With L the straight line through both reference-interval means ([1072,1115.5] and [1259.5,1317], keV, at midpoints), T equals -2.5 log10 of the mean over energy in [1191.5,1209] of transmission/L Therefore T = 0.16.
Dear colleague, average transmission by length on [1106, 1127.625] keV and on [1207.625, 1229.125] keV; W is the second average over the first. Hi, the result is 0.84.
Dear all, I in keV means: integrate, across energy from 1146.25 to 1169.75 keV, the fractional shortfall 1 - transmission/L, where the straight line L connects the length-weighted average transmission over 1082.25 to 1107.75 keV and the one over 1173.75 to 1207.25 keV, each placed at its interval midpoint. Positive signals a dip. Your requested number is 7.1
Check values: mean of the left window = 414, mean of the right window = 366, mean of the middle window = 267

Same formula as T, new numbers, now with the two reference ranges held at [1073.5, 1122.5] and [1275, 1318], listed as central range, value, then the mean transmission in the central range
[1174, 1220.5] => 0.09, 354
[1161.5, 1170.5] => 0.20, 326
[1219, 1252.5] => 0.04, 362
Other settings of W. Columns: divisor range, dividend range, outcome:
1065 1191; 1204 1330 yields 0.96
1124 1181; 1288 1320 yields 1.07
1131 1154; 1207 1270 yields 1.08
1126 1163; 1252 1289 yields 1.15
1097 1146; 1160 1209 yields 0.90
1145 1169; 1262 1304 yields 1.37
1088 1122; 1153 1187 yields 0.83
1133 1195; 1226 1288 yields 1.08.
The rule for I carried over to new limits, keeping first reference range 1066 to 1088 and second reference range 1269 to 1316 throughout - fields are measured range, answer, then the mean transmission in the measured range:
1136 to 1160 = 6.59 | 286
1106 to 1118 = -0.17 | 408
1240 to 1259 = 0.37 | 364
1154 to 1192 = 4.09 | 346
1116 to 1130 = 0.10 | 397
